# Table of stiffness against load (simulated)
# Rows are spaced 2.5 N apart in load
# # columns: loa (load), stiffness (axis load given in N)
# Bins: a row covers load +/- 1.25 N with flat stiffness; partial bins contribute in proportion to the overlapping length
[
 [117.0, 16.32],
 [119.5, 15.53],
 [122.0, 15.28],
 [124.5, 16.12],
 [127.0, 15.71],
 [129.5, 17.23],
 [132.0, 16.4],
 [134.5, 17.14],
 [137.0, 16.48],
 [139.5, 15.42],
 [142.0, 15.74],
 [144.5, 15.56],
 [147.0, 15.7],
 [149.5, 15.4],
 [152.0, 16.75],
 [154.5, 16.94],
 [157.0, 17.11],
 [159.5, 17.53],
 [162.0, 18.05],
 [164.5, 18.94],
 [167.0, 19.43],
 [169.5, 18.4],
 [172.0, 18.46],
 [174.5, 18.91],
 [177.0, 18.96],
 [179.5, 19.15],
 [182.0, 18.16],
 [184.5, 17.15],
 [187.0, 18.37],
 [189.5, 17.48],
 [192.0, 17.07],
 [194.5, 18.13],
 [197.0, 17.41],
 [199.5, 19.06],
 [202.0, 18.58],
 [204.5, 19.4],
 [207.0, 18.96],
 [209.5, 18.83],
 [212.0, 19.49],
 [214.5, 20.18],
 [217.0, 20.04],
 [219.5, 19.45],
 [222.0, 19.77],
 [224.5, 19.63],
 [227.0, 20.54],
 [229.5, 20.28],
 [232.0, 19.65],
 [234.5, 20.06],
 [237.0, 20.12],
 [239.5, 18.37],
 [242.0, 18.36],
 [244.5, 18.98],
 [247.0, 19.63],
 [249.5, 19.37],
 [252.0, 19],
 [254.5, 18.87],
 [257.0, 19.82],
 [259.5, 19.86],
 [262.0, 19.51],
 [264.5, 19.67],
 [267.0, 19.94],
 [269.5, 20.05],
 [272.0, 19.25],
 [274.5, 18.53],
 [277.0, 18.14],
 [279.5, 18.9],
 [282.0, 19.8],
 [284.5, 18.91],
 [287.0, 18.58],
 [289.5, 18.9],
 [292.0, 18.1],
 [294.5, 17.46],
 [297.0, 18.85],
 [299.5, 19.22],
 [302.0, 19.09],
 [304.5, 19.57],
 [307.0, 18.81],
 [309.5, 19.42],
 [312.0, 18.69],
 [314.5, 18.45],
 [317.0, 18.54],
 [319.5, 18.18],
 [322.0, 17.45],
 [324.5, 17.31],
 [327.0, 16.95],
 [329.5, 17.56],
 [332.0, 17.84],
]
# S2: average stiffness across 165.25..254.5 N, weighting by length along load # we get 19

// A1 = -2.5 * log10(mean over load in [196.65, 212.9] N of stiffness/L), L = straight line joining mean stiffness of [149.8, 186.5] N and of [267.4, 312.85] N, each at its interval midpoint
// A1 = -0.032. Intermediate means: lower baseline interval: 18.1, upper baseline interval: 18.9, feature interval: 18.9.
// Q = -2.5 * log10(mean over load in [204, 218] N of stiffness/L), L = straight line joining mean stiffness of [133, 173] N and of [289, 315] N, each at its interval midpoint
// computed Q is -0.102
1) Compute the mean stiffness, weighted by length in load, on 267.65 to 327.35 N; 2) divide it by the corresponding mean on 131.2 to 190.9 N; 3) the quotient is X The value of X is 1.1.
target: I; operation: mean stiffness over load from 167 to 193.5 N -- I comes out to 18.3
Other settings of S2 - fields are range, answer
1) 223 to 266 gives 19.5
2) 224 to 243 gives 19.6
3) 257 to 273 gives 19.7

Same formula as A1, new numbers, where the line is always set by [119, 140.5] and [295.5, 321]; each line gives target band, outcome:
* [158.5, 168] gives -0.11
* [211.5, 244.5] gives -0.12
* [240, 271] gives -0.08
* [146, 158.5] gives 0.01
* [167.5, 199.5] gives -0.08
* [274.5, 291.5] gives -0.02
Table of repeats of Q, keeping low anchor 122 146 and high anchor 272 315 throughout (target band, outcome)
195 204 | -0.072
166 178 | -0.124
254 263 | -0.077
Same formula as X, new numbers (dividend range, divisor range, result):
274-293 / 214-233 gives 0.94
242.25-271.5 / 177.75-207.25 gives 1.07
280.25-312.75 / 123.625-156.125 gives 1.16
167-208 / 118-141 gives 1.14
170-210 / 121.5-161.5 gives 1.12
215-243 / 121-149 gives 1.23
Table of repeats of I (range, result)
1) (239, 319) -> 19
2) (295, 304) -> 19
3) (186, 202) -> 18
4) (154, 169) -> 18.1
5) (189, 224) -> 18.9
